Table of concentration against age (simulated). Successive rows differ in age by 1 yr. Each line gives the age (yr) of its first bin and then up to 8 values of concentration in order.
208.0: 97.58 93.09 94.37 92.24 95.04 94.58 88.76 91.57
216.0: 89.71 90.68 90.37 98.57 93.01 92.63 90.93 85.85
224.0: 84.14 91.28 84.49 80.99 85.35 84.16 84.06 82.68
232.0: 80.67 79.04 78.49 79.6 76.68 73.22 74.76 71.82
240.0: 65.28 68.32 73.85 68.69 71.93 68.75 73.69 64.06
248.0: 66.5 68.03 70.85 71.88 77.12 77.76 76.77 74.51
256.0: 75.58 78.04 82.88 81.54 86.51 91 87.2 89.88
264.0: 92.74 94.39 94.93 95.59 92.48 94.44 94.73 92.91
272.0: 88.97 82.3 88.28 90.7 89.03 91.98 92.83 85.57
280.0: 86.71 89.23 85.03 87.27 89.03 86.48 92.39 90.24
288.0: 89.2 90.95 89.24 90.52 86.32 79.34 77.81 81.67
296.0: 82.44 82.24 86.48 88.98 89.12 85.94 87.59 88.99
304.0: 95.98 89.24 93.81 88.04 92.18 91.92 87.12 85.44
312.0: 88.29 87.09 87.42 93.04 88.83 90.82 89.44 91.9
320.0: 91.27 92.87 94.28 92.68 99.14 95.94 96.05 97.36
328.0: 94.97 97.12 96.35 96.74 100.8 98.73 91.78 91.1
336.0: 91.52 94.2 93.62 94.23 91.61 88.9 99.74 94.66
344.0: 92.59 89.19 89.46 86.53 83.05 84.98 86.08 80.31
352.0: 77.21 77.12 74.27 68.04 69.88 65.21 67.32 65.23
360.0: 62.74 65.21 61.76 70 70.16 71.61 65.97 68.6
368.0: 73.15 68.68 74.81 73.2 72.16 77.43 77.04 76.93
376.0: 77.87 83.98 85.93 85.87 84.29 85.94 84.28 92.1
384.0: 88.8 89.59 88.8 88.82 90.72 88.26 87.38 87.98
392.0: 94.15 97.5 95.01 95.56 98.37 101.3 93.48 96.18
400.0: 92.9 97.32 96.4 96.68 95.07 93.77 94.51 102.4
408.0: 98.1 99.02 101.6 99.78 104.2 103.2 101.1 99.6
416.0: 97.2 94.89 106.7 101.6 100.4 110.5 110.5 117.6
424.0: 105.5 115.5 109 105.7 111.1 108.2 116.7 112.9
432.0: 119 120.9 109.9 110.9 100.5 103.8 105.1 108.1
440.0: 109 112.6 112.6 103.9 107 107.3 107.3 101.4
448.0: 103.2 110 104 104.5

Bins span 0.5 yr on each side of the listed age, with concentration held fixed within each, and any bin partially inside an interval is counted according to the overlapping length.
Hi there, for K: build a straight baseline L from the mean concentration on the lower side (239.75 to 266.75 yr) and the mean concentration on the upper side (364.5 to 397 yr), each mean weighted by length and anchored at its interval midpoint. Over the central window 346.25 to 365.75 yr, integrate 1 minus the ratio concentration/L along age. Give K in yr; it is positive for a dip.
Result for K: 2.2 yr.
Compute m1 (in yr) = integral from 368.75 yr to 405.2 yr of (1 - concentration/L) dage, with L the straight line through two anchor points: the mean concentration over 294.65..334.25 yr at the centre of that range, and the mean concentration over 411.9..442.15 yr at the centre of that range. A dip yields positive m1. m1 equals 5.0 yr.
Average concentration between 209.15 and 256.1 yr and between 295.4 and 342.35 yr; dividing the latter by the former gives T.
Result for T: 1.13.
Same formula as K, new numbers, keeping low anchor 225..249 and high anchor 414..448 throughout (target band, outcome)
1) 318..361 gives 2.27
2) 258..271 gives -1.74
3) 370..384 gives 2.49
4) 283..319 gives -0.78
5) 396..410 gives 0.84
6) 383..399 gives 1.38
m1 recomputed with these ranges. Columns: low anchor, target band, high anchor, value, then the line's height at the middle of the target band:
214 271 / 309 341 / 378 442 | -0.66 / 91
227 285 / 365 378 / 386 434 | 2.94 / 96.3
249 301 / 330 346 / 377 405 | -0.85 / 89.2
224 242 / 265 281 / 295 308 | -1.25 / 84.3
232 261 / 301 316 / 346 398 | -2.35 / 77.4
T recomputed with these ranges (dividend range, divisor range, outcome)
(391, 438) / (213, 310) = 1.22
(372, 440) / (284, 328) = 1.09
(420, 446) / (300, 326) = 1.21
